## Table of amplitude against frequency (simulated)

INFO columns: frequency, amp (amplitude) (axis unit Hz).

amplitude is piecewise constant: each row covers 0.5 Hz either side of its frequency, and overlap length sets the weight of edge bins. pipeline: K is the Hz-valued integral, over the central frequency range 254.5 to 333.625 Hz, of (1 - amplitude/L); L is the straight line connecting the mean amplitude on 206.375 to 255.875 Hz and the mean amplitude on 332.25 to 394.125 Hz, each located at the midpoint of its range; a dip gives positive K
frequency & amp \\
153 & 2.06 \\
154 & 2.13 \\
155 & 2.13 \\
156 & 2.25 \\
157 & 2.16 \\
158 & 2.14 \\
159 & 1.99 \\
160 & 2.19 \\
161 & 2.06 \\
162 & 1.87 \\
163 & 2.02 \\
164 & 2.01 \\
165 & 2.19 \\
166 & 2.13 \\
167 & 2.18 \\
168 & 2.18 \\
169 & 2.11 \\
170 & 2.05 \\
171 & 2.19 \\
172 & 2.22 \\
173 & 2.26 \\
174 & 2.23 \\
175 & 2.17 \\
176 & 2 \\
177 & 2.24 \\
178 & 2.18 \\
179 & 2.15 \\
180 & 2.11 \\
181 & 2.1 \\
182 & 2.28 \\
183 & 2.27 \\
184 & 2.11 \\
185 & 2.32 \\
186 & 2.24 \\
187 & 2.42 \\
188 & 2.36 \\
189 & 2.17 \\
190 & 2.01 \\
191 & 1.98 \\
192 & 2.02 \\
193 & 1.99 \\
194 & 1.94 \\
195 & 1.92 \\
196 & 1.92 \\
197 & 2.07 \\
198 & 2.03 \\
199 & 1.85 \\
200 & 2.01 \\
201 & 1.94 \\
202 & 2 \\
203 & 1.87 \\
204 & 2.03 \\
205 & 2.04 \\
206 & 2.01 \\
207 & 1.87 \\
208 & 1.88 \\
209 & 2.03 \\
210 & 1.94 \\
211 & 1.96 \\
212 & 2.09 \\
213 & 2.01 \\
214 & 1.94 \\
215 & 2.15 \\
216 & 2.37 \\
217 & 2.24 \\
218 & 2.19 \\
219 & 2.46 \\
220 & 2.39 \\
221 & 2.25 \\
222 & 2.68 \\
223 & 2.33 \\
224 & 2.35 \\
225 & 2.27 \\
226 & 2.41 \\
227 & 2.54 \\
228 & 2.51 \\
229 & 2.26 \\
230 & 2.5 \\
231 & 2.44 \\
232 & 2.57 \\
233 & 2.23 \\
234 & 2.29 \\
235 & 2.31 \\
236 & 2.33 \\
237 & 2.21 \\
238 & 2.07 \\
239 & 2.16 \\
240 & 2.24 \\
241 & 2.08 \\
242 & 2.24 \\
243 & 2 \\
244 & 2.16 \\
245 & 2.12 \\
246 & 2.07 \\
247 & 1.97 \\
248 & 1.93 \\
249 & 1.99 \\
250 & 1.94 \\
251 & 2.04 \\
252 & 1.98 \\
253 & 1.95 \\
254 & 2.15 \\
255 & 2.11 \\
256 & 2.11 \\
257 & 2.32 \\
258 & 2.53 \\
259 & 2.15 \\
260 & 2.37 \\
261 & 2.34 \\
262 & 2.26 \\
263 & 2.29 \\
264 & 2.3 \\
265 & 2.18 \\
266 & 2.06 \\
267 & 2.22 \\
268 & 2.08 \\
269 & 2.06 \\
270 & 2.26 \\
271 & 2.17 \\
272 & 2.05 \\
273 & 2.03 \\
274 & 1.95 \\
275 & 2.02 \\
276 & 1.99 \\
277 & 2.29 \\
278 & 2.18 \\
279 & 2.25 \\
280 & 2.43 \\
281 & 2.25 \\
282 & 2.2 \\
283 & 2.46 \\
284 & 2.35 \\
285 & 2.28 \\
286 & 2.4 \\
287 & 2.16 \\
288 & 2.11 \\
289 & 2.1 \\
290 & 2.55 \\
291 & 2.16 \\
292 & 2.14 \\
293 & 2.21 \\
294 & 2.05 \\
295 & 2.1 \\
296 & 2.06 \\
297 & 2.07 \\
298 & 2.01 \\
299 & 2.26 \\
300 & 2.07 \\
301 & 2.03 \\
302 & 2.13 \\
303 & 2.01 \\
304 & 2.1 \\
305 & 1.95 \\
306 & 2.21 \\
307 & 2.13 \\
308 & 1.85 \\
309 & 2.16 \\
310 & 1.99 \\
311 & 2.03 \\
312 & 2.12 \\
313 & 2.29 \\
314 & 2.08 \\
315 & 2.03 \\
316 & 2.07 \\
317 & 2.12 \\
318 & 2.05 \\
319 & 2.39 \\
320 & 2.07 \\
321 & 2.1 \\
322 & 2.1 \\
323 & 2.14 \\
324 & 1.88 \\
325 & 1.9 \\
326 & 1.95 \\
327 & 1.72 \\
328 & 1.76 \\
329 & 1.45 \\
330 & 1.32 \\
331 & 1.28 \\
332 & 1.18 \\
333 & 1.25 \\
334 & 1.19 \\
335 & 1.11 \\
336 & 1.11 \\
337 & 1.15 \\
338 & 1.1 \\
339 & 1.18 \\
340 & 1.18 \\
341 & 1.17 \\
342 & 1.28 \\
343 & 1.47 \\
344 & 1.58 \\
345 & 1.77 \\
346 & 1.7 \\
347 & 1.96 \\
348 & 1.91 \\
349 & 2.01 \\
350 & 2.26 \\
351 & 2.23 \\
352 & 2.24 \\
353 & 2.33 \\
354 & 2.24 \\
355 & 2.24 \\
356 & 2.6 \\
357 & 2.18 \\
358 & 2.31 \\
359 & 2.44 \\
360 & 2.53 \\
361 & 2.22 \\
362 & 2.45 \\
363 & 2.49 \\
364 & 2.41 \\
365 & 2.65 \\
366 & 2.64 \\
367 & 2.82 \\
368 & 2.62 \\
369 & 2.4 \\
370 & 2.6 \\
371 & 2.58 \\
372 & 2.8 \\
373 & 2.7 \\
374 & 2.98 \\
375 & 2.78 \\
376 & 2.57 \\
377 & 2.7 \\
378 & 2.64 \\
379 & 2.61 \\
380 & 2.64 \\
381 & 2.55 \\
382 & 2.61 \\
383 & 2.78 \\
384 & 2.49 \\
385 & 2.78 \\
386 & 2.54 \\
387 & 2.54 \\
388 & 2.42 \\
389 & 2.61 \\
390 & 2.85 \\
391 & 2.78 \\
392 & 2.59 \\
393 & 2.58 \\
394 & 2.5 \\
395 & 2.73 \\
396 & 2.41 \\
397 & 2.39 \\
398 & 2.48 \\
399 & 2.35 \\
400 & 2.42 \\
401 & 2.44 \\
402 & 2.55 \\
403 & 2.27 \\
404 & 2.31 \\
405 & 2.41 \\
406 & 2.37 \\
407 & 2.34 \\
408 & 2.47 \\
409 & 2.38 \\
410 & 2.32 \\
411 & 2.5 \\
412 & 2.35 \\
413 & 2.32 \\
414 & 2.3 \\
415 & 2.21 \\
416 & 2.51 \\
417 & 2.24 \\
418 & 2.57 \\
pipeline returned 4.4 Hz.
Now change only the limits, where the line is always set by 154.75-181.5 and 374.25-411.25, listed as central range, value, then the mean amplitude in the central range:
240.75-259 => 1.5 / 2.1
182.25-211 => 1.8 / 2.04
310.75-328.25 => 2.6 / 2.05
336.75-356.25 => 5.4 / 1.78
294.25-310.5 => 2.1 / 2.07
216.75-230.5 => -1.0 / 2.39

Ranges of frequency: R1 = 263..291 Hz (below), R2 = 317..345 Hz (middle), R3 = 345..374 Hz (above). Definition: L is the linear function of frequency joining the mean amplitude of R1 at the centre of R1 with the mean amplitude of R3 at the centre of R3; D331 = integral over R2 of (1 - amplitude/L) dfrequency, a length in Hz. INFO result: 9.0 Hz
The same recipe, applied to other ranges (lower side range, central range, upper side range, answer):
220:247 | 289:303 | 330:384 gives 0.4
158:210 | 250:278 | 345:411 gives 1.1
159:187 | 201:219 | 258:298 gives 1.0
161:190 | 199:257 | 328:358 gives -4.5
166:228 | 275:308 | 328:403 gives 0.1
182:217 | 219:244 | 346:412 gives -2.2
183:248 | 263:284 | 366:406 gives 1.1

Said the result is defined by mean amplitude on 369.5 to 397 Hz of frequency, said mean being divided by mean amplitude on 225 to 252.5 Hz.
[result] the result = 1.2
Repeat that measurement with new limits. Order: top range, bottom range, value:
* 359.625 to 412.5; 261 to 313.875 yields 1.18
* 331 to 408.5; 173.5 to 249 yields 1.04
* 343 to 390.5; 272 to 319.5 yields 1.14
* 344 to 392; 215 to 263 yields 1.10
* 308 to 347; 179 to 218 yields 0.82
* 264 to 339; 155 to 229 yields 0.93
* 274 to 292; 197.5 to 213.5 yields 1.13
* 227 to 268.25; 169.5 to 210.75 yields 1.06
